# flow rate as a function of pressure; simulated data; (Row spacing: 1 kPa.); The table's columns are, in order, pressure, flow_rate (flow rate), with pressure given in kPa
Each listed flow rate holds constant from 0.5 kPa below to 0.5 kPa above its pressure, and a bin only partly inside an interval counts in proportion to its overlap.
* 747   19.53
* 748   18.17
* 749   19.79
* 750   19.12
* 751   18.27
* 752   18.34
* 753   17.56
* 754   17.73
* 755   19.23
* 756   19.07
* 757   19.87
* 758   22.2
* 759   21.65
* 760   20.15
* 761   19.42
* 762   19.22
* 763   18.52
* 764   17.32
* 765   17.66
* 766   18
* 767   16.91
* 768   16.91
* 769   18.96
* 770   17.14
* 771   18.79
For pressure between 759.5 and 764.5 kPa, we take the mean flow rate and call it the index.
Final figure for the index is 18.9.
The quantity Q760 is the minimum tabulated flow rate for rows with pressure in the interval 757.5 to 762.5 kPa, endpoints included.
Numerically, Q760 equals 19.22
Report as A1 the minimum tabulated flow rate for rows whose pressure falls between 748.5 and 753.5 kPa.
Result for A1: 17.56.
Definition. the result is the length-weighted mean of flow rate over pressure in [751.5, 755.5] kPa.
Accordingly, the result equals 18.2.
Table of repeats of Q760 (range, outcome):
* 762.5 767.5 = 16.91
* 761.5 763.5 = 18.52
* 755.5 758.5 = 19.07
